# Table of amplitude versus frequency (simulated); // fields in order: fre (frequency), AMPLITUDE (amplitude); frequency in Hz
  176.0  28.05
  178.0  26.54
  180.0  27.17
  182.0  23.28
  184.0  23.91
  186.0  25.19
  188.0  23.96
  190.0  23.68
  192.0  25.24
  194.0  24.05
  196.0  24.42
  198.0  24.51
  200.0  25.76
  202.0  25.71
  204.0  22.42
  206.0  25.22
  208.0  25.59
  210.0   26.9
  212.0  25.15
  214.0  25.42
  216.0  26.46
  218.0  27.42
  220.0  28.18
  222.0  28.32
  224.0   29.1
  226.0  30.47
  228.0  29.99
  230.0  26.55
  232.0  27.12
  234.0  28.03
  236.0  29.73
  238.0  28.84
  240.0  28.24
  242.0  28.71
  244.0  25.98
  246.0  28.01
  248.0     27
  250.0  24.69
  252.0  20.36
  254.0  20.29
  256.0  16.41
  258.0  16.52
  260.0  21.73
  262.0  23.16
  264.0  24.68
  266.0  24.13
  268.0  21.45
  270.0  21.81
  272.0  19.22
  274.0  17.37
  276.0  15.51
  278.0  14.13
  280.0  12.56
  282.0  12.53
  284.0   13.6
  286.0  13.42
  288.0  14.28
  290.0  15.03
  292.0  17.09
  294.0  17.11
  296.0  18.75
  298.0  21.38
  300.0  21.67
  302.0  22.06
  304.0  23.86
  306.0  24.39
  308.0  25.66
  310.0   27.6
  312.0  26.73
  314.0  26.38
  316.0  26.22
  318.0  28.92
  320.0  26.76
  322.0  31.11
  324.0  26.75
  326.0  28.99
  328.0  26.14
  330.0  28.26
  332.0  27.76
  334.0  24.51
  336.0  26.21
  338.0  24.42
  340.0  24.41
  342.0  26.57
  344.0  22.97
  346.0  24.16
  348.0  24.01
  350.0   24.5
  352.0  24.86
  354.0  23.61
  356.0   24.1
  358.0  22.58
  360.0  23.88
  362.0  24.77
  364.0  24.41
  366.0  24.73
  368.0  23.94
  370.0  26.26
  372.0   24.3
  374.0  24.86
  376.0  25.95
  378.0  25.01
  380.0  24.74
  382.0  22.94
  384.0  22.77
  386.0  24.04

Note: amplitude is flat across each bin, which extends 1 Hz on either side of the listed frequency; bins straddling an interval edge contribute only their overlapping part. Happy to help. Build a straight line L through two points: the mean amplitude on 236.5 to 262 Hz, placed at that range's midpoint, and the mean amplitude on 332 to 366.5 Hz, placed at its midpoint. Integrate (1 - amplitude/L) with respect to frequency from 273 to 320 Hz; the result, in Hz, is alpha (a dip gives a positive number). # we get 8.2 Hz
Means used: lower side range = 24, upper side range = 24.5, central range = 20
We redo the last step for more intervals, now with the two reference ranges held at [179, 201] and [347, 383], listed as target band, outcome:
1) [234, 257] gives -0.8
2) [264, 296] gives 9.9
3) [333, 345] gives -0.2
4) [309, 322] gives -1.6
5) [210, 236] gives -3.3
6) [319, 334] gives -2.0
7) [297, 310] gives 0.5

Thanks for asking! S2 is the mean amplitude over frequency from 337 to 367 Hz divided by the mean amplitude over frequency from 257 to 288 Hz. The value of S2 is 1.3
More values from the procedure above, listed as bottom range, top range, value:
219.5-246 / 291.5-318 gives 0.82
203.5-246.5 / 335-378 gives 0.90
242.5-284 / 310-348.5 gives 1.30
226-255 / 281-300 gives 0.60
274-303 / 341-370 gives 1.48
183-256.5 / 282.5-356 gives 0.91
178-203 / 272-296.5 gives 0.61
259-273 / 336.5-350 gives 1.10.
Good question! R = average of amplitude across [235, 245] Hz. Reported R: 28.3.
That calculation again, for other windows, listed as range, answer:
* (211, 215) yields 25.3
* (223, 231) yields 29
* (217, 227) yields 28.7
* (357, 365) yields 23.9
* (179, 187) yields 24.9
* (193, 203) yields 24.9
